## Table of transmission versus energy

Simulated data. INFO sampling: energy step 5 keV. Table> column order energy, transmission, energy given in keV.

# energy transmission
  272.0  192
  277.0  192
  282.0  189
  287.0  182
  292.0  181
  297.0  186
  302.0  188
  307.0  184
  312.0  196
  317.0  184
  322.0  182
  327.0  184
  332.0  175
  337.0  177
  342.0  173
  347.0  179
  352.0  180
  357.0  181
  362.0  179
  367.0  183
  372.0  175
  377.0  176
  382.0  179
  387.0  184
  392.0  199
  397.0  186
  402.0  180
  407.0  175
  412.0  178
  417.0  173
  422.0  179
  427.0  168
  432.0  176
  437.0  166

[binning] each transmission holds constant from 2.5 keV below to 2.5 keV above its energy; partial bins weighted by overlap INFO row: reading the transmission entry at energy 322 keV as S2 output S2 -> 182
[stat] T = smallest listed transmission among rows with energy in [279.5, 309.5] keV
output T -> 181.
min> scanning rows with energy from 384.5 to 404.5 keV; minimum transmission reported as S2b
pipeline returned 180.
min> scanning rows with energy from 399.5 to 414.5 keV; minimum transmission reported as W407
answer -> 175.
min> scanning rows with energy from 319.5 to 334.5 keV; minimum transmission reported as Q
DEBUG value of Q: 175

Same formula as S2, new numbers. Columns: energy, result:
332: 175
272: 192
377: 176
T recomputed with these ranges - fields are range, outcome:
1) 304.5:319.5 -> 184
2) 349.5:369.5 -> 179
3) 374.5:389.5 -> 176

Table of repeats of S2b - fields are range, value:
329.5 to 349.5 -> 173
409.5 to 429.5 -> 168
